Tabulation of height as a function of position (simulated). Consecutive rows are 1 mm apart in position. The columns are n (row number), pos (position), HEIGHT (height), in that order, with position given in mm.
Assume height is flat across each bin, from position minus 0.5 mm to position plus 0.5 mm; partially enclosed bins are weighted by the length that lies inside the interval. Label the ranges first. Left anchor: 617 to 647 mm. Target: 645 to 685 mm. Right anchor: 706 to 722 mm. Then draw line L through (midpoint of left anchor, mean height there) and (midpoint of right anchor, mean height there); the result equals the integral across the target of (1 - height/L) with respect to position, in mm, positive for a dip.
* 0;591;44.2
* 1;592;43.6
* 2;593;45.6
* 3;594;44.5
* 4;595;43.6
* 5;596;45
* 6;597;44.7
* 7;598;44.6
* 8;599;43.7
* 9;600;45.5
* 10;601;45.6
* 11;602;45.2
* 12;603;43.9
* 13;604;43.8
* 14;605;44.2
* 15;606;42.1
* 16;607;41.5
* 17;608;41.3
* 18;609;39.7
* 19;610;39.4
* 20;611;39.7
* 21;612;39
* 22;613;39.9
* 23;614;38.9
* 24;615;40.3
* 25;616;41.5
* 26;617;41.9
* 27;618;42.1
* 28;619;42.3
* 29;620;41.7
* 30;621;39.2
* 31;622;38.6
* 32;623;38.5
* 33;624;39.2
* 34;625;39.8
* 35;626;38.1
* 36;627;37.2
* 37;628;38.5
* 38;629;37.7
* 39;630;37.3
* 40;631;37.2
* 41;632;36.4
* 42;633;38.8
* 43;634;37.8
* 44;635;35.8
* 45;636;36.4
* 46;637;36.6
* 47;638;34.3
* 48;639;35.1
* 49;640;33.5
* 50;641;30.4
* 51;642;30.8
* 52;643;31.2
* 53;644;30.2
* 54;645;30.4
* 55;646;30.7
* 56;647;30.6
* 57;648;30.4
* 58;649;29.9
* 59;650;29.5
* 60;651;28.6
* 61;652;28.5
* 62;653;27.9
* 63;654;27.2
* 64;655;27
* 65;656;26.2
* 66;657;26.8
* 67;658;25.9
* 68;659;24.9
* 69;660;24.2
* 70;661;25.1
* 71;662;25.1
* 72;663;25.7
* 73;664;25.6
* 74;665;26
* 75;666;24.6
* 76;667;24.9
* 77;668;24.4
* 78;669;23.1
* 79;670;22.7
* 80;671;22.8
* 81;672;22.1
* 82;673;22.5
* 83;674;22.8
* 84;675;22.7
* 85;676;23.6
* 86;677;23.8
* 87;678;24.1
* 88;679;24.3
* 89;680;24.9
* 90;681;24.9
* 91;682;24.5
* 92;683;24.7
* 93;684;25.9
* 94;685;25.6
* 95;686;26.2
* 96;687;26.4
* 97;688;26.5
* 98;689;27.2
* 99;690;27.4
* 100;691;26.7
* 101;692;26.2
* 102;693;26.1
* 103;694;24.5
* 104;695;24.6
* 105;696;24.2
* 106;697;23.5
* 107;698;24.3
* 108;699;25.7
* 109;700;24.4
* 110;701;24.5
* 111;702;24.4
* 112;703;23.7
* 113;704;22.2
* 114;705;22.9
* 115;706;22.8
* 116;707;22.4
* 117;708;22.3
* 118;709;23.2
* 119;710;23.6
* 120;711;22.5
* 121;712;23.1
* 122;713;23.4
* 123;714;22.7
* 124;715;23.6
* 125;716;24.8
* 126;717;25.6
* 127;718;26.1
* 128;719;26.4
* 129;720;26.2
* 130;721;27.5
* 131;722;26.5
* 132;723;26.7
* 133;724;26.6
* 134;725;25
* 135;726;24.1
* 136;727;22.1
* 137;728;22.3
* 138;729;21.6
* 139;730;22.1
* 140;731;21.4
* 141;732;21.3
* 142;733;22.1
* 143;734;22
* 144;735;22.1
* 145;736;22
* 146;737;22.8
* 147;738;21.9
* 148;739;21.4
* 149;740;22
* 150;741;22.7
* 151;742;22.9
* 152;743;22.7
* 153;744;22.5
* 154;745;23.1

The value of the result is 7.4 mm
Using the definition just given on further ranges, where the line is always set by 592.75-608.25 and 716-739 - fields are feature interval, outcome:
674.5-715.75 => 6.4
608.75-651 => 3.2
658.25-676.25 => 5.0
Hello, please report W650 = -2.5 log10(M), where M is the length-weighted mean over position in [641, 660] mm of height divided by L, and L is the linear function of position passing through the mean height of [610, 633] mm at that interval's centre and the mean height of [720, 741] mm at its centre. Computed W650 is 0.220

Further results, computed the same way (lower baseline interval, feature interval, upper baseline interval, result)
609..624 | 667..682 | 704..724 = 0.288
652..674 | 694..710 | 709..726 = 0.056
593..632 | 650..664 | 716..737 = 0.288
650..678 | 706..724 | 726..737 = -0.081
